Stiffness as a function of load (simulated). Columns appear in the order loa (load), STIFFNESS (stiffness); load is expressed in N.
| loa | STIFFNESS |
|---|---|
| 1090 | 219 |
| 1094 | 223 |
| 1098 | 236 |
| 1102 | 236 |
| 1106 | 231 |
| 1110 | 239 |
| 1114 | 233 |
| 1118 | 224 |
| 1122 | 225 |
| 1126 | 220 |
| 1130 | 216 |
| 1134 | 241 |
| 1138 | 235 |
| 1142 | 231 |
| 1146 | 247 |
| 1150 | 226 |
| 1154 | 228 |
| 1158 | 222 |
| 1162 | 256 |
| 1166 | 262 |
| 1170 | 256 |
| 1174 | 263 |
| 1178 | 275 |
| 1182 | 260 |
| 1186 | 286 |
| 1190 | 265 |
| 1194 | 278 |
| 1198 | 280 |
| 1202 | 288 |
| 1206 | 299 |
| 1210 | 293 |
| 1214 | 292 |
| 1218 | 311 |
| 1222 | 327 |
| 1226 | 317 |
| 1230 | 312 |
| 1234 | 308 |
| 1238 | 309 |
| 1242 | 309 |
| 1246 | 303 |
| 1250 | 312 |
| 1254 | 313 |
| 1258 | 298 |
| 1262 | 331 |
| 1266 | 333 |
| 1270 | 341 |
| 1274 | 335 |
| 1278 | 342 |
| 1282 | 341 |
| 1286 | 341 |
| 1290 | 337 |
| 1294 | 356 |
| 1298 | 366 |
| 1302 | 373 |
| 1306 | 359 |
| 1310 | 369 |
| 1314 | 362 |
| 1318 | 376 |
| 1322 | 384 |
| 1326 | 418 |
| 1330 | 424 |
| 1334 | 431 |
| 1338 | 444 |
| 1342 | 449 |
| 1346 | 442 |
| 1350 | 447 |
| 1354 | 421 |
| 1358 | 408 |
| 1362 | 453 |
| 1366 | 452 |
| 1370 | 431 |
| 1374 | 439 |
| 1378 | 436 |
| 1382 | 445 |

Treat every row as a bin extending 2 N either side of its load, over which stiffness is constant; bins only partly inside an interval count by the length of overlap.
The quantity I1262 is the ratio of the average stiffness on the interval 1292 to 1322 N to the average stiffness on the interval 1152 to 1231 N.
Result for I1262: 1.32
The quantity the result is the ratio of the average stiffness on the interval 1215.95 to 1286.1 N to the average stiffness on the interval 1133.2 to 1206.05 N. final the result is 1.25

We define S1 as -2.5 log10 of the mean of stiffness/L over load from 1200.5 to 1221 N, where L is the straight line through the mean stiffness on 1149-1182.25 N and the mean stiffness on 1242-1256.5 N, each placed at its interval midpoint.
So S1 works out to -0.06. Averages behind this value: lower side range 250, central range 298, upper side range 309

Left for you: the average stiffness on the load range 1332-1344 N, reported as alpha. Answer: 441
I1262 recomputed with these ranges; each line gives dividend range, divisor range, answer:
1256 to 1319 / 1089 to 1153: 1.51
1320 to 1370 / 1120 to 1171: 1.83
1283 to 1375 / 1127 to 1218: 1.55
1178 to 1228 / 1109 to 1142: 1.27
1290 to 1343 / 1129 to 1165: 1.66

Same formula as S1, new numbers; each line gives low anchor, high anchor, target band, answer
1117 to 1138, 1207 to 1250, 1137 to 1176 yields 0.03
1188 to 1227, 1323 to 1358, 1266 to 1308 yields 0.08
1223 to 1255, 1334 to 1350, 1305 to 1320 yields 0.11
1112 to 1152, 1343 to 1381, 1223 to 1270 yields 0.06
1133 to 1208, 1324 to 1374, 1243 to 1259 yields 0.10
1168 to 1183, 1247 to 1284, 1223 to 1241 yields -0.03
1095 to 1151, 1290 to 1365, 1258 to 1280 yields 0.07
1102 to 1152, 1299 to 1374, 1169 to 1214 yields 0.04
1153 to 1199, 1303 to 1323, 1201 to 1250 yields -0.02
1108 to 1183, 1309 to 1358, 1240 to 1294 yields 0.08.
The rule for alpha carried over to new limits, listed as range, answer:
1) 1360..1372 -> 445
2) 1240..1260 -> 307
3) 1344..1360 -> 430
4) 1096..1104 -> 236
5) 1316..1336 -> 407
